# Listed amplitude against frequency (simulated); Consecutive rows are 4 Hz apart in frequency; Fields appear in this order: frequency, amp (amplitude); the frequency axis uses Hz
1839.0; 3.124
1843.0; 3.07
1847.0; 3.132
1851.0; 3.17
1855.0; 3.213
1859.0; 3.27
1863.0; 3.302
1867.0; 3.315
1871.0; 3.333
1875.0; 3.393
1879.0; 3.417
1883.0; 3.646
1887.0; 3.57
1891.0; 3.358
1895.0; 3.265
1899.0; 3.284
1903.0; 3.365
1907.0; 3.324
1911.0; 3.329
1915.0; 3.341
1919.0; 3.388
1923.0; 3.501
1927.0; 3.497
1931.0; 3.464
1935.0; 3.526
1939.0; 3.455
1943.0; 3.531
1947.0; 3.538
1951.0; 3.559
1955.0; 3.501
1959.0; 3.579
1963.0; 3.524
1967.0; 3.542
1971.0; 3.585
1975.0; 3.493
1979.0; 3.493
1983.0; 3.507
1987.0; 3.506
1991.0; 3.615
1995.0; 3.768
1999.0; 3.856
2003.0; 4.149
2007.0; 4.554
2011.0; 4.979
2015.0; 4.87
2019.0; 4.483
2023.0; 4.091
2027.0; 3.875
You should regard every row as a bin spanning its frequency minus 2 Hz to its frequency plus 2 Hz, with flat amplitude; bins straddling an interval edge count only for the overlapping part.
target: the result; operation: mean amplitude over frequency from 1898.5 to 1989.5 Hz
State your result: 3.47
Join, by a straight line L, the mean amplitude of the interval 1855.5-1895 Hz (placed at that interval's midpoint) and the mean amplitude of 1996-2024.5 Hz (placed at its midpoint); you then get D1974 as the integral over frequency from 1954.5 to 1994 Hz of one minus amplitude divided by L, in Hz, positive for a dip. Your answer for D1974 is 5.7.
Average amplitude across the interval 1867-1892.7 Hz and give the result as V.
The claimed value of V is 3.44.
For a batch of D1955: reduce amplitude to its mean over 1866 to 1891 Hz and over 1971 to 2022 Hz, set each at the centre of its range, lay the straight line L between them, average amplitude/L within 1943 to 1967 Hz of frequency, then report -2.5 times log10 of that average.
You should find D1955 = 0.08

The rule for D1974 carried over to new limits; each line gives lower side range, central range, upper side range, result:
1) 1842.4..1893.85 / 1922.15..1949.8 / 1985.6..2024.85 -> 1.9 Hz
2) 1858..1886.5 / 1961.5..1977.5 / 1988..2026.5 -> 1.8 Hz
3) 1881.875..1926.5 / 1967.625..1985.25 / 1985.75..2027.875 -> 1.9 Hz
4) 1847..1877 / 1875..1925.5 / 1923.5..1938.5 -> -0.1 Hz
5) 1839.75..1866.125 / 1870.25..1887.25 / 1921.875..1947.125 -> -0.9 Hz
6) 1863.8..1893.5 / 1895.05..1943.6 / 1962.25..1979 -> 0.9 Hz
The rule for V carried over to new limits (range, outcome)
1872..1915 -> 3.39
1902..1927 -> 3.38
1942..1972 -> 3.54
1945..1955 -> 3.54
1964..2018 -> 3.92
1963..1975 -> 3.55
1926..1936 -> 3.49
